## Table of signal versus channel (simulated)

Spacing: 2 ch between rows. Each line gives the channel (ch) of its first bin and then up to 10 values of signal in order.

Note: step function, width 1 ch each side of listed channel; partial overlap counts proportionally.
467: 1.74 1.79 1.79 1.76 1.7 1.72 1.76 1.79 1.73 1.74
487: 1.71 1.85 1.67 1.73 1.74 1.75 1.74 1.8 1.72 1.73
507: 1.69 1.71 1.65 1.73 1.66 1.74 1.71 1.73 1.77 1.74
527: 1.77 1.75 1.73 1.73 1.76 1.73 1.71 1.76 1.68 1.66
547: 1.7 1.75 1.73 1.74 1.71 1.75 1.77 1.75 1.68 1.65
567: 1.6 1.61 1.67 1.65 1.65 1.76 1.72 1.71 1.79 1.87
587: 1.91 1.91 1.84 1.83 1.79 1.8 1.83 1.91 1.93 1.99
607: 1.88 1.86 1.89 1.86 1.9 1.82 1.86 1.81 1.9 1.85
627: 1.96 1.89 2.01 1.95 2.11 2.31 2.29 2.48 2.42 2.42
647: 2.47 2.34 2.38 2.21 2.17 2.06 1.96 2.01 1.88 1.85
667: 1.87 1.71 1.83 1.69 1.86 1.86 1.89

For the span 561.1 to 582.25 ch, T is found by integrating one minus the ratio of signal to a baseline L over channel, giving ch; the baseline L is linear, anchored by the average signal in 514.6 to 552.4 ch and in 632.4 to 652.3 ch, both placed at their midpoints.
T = 2.9 ch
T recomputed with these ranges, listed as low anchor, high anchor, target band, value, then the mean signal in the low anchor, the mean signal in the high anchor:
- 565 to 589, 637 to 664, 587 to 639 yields 1.61 ch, 1.73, 2.24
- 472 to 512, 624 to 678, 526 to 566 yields 2.64 ch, 1.73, 2.07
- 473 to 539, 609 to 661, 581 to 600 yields 1.26 ch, 1.73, 2.09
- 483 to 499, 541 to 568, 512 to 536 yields -0.16 ch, 1.74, 1.71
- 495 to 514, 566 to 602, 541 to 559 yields 0.31 ch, 1.73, 1.77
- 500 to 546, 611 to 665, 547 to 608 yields 3.94 ch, 1.72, 2.08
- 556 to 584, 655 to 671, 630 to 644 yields -2.77 ch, 1.7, 1.92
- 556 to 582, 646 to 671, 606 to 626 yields 0.25 ch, 1.69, 2.07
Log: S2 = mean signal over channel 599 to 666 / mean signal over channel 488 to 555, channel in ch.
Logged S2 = 1.2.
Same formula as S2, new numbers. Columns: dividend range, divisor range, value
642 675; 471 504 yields 1.19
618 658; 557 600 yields 1.22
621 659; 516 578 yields 1.26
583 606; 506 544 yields 1.08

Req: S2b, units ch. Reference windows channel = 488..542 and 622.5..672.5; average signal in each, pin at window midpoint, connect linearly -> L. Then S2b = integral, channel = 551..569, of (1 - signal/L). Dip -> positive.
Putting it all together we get 1.48 ch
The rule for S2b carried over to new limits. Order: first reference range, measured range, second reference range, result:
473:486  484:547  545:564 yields 0.2 ch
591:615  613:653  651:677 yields -4.3 ch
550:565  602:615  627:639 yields 0.4 ch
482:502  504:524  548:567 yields 0.3 ch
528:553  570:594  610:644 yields 1.2 ch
